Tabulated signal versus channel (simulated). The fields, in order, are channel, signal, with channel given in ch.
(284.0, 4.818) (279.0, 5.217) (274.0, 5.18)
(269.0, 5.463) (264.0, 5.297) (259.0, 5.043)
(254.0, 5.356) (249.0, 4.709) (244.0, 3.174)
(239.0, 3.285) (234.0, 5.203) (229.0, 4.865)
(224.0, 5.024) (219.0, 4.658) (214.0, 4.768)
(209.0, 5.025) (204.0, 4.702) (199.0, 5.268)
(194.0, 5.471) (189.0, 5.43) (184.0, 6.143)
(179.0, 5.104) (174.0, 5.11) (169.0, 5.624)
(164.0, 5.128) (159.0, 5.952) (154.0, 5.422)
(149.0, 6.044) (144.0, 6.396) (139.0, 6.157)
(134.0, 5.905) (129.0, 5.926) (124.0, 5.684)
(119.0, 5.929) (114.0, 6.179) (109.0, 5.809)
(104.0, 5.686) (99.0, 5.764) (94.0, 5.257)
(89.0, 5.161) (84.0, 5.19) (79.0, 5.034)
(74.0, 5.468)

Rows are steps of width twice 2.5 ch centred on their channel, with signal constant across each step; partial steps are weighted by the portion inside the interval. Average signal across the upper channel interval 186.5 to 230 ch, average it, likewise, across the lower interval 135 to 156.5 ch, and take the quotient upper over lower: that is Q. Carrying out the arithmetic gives 0.8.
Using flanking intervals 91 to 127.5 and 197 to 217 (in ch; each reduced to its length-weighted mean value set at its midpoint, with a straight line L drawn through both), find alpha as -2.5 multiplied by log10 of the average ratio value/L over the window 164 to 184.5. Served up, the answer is -0.04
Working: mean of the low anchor 5.75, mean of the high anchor 4.93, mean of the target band 5.39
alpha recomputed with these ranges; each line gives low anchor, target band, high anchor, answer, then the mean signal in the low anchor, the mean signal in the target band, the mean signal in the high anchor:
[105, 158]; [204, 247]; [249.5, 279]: 0.20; 5.94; 4.51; 5.23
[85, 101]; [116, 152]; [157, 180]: -0.12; 5.36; 6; 5.39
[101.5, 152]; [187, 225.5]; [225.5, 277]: 0.03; 5.97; 5.04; 4.77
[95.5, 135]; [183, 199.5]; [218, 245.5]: -0.14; 5.84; 5.56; 4.4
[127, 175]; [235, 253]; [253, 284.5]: 0.32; 5.79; 3.98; 5.21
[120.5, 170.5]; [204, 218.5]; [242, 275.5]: 0.10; 5.83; 4.83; 4.91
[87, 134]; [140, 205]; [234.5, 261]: -0.09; 5.73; 5.56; 4.37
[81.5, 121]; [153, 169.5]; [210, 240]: -0.07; 5.62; 5.53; 4.72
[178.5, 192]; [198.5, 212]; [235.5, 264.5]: 0.07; 5.62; 4.95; 4.45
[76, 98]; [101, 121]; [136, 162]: -0.07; 5.21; 5.9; 5.98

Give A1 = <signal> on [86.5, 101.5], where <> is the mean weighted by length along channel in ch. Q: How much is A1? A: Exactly 5.39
